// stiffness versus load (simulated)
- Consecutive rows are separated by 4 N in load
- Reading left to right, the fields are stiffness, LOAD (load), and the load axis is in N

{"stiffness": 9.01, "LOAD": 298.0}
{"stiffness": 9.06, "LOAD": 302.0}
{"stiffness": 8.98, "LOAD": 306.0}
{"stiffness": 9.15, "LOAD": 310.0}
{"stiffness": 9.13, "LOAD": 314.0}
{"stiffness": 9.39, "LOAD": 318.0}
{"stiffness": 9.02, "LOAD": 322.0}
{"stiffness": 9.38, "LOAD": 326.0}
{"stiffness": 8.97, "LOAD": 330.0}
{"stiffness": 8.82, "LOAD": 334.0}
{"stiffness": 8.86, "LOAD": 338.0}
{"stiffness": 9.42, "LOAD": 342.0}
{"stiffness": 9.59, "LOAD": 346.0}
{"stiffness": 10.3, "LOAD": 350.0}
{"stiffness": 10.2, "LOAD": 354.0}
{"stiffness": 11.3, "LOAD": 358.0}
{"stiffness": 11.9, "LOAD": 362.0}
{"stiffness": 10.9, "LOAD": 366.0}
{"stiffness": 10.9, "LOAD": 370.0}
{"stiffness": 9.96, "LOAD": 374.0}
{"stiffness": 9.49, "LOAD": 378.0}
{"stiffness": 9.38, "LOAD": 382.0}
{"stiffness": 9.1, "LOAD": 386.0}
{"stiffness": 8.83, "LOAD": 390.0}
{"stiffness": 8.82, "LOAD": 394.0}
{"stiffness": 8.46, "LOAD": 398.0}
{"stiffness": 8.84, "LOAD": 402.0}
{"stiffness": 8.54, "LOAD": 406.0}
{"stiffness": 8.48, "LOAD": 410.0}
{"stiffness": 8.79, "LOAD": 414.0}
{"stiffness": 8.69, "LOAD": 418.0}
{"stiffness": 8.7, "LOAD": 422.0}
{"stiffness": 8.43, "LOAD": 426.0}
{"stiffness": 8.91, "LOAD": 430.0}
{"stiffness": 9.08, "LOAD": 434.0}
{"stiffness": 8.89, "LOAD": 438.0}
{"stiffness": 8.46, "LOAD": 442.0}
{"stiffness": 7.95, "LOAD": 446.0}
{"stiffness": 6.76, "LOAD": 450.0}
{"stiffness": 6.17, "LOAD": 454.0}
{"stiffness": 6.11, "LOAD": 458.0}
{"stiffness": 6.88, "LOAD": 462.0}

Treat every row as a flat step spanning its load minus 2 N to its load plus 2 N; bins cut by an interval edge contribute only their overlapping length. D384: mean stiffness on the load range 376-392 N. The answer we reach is 9.2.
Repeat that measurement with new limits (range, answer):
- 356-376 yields 11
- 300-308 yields 9.02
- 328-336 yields 8.89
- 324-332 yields 9.18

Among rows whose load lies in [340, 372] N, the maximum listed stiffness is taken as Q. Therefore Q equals 11.9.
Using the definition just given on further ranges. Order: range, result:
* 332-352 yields 10.3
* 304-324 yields 9.39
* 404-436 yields 9.08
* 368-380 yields 10.9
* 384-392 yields 9.1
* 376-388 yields 9.49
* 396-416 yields 8.84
